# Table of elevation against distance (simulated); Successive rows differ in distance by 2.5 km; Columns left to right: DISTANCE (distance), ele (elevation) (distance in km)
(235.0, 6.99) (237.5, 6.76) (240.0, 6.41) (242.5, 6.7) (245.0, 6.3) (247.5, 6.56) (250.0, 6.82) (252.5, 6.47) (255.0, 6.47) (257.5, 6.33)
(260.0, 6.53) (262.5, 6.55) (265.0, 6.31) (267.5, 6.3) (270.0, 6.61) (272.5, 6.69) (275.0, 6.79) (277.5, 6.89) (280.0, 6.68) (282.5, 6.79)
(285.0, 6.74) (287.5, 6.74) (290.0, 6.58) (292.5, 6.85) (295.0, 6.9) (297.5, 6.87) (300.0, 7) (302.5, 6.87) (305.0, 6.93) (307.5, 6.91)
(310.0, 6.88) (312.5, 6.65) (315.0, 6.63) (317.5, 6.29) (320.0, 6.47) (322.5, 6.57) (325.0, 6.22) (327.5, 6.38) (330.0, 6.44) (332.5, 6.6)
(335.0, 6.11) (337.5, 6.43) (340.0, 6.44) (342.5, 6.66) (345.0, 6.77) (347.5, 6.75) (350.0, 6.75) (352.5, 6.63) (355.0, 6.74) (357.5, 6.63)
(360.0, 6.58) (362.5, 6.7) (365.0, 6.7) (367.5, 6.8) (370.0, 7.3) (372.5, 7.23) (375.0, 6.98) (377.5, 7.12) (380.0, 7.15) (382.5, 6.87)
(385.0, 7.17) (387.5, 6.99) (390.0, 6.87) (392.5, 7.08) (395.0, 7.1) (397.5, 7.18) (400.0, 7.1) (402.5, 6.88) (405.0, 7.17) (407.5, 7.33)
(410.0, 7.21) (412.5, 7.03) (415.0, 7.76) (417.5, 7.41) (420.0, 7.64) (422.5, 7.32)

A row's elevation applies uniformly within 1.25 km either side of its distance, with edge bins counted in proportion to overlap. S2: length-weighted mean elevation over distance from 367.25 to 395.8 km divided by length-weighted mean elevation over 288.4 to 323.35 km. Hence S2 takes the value 1.05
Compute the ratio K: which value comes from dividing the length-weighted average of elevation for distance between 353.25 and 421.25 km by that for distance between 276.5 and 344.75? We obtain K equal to 1.06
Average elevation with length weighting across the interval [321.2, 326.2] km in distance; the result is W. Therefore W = 6.4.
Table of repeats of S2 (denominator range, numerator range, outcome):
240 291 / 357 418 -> 1.07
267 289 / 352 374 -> 1.02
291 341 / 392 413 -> 1.08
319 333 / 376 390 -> 1.09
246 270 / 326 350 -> 1.00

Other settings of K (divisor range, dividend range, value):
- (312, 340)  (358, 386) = 1.08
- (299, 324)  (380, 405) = 1.05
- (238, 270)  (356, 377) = 1.06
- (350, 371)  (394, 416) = 1.06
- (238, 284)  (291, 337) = 1.01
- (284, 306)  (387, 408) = 1.04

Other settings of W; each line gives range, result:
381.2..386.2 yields 7.02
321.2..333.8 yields 6.44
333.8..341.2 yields 6.33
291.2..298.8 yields 6.87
